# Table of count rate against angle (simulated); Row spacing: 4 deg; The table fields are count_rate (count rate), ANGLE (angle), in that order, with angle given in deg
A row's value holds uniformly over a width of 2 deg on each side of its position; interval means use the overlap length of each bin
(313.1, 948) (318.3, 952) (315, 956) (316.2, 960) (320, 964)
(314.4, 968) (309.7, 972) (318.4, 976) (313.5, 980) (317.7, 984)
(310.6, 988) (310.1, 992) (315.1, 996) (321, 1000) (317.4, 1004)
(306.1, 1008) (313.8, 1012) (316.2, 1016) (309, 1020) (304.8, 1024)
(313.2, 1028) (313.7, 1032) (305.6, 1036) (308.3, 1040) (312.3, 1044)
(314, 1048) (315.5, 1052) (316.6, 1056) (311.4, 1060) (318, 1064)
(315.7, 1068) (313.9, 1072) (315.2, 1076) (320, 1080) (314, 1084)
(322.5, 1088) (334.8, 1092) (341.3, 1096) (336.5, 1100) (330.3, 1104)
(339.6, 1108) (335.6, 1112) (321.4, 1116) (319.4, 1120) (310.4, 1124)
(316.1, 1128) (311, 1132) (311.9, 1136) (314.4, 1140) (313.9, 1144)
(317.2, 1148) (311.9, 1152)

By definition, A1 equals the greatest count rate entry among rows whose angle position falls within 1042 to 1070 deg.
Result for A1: 318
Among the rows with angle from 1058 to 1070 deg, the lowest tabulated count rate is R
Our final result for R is 311.4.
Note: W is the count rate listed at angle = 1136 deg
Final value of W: 311.9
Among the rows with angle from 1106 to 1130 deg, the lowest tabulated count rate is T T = 310.4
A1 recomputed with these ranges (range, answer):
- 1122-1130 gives 316.1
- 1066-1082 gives 320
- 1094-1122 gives 341.3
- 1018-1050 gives 314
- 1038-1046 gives 312.3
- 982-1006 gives 321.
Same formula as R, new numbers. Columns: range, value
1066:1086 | 313.9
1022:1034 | 304.8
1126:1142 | 311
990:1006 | 310.1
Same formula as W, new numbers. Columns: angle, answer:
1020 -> 309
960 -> 316.2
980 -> 313.5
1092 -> 334.8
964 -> 320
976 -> 318.4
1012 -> 313.8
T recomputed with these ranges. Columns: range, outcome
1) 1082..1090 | 314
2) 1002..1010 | 306.1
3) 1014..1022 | 309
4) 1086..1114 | 322.5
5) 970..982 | 309.7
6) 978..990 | 310.6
